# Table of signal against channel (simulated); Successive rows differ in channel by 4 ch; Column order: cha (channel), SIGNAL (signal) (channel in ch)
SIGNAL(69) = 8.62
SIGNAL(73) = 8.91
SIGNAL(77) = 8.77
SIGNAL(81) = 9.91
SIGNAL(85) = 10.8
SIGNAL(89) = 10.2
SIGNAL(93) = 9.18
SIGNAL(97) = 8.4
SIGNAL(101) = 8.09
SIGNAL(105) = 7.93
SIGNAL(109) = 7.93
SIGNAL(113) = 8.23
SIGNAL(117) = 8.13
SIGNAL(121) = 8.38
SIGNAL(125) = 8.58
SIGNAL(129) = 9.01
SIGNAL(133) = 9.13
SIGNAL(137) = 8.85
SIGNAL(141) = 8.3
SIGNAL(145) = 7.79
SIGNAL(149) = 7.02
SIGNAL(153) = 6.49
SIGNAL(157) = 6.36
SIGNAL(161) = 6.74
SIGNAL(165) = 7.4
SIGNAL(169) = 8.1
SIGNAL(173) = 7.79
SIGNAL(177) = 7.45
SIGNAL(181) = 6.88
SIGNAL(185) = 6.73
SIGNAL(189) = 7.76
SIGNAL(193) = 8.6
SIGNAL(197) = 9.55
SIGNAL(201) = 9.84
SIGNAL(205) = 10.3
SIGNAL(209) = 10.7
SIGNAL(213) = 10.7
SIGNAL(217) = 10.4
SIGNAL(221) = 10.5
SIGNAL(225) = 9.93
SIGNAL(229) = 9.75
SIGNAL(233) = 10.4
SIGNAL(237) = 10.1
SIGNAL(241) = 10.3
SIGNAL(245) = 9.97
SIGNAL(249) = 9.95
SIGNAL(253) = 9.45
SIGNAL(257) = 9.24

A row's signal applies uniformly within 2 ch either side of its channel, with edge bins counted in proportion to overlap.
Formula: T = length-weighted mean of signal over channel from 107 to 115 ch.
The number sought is 8.08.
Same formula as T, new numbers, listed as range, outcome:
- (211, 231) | 10.3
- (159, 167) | 7.07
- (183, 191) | 7.25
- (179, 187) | 6.8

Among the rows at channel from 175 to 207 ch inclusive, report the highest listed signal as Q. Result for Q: 10.3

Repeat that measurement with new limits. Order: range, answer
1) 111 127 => 8.58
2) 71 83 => 9.91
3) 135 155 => 8.85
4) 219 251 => 10.5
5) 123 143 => 9.13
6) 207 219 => 10.7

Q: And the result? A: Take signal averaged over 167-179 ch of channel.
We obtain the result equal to 7.78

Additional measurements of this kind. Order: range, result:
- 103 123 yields 8.12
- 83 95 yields 10.1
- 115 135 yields 8.65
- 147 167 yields 6.8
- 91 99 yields 8.79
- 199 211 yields 10.3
